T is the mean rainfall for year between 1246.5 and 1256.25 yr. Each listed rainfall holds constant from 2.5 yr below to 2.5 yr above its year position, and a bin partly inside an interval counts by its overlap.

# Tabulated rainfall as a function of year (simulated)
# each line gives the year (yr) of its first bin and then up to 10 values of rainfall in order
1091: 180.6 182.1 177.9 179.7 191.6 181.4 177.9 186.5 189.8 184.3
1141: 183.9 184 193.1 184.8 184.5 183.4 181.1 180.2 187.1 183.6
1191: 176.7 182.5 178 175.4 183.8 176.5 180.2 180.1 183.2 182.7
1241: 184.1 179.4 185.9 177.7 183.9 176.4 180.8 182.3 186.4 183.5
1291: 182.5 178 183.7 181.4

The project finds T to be 182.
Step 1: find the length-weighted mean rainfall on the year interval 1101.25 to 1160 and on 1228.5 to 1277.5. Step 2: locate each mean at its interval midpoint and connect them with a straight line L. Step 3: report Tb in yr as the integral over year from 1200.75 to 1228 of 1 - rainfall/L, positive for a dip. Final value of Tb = 0.5 yr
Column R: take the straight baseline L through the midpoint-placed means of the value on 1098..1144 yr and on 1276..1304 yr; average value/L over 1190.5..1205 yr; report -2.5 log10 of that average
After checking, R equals 0.03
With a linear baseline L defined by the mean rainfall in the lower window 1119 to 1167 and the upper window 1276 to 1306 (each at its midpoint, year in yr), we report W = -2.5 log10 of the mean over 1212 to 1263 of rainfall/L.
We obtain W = 0.013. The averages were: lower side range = 185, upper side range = 183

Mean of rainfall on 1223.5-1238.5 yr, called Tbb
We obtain 182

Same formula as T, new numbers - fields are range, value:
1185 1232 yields 180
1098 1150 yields 184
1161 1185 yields 183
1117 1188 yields 185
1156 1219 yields 181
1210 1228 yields 180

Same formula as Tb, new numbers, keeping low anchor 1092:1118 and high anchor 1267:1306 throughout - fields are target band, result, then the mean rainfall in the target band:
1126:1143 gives -0.35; 186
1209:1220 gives 0.14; 180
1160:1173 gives -0.04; 183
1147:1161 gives -0.40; 188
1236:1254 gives -0.07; 183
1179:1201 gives 0.05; 182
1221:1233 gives 0.06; 181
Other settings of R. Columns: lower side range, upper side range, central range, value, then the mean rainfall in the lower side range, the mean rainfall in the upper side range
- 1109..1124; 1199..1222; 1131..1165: -0.02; 183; 179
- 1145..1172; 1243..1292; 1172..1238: 0.02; 185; 182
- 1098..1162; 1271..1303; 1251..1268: 0.02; 185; 183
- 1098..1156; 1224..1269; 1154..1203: 0.01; 185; 181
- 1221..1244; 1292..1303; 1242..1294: 0.00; 182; 181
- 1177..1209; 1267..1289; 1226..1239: -0.01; 181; 183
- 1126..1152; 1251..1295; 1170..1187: 0.01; 187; 182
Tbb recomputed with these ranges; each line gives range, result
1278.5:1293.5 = 184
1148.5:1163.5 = 187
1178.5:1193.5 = 182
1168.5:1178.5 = 181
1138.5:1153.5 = 187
